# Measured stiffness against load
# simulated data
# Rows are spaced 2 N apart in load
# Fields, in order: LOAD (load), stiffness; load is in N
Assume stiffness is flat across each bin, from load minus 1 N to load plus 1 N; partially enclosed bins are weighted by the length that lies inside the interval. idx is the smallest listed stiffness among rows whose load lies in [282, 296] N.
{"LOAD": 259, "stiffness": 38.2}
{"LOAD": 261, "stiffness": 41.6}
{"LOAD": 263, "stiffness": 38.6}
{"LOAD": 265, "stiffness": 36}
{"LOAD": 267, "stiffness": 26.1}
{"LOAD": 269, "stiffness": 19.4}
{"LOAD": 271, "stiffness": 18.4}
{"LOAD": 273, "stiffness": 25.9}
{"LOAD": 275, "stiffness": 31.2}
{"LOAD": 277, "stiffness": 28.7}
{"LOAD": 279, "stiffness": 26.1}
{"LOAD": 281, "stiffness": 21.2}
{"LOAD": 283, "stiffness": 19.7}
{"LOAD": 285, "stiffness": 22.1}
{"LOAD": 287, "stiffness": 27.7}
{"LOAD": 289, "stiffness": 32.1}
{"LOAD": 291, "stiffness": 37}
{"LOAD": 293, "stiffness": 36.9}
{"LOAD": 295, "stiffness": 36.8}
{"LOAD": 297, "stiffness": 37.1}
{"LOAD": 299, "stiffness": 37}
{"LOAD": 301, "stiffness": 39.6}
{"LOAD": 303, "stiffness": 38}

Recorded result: 19.7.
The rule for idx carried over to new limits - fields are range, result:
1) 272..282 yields 21.2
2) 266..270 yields 19.4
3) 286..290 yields 27.7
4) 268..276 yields 18.4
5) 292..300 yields 36.8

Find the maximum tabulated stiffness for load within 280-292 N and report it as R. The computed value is 37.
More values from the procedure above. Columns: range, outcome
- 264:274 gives 36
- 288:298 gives 37.1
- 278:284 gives 26.1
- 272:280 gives 31.2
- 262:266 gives 38.6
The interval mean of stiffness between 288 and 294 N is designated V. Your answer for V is 35.3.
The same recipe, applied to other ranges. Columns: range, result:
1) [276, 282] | 25.3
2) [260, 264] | 40.1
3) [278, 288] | 23.4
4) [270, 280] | 26.1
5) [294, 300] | 37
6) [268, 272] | 18.9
